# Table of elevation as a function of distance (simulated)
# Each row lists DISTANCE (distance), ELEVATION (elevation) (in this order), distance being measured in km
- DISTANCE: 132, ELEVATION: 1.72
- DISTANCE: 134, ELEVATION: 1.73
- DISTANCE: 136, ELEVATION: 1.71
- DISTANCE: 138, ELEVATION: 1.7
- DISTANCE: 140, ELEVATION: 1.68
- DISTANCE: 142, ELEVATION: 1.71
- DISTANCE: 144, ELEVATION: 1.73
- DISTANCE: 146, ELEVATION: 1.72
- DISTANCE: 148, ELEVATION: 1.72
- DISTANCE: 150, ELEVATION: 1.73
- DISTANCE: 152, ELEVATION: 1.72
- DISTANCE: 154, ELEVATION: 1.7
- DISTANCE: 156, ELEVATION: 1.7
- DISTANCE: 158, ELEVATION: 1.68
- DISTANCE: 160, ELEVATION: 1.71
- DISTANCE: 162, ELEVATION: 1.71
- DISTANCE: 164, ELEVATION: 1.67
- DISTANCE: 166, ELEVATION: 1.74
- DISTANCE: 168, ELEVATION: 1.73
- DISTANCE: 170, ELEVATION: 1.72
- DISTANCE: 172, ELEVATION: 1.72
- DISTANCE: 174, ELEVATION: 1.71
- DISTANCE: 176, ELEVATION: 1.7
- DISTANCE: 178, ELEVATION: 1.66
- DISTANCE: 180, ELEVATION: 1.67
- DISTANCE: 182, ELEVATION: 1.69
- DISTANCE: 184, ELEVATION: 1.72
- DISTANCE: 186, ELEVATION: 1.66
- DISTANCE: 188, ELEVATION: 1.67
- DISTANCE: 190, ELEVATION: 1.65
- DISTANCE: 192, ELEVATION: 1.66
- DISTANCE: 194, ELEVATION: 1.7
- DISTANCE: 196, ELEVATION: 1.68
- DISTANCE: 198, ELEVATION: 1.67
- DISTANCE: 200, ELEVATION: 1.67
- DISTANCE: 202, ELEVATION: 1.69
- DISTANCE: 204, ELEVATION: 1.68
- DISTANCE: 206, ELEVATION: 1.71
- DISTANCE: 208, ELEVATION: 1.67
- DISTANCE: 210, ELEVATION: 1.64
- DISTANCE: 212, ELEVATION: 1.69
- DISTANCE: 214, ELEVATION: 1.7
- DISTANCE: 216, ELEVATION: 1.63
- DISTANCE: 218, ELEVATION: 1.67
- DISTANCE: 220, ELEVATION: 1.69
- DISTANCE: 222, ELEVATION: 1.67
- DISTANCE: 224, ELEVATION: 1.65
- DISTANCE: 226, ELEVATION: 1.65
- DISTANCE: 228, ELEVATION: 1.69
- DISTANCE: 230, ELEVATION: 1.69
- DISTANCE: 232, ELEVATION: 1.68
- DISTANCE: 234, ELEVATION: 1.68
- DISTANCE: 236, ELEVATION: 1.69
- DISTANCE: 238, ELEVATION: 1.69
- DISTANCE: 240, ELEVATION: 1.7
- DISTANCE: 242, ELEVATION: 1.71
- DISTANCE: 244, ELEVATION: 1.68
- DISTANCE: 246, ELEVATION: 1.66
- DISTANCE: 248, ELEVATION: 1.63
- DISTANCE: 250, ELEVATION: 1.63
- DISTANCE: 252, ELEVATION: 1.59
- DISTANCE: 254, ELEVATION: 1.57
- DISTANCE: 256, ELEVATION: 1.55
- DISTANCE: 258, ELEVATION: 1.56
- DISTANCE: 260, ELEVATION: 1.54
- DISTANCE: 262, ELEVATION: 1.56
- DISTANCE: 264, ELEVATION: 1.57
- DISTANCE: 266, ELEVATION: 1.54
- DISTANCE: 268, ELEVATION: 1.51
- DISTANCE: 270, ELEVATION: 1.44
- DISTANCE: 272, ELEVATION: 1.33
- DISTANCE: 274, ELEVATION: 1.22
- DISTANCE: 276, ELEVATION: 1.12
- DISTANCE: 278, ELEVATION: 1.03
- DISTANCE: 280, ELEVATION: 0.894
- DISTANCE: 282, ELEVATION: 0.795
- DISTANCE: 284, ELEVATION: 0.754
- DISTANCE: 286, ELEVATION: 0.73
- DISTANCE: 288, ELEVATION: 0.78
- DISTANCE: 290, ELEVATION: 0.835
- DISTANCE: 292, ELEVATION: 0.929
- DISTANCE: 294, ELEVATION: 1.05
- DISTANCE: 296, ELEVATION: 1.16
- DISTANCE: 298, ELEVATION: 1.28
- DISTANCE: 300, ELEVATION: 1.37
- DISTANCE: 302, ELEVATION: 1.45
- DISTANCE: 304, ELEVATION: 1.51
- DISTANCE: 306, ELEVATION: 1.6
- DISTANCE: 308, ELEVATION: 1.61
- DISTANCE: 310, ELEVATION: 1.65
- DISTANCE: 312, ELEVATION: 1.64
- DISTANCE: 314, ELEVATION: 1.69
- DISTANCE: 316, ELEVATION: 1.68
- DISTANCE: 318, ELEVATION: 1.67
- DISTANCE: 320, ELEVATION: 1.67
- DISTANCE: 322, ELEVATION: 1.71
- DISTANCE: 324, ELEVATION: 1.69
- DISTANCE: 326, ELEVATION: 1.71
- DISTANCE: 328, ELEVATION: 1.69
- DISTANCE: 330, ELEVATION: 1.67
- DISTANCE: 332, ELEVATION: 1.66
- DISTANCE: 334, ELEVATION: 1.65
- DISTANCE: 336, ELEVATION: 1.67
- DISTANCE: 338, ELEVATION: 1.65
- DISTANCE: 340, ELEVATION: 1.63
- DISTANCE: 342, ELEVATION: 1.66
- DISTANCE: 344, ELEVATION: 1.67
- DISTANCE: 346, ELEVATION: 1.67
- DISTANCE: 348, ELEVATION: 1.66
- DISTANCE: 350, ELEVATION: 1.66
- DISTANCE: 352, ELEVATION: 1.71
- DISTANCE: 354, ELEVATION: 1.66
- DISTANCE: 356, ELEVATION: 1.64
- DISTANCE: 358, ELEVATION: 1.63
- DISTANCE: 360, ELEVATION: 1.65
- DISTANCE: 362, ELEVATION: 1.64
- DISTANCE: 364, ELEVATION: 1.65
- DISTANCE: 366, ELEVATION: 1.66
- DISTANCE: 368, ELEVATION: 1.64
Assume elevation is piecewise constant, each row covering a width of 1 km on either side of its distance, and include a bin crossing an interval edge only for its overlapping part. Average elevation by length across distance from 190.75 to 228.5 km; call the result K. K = 1.67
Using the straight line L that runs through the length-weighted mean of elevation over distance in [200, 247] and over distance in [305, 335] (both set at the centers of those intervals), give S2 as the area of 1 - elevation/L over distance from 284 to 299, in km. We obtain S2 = 6.45 km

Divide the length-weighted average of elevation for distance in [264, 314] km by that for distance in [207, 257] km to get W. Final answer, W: 0.74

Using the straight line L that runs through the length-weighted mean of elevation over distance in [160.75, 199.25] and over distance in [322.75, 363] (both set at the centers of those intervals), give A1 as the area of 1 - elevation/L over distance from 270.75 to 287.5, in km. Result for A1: 6.9 km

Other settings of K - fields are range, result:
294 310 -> 1.42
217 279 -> 1.57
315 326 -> 1.69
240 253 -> 1.65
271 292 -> 0.948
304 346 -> 1.66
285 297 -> 0.914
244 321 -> 1.37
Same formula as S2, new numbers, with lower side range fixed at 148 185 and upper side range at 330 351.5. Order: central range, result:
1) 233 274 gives 2.4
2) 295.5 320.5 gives 1.9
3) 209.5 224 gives 0.2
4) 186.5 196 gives 0.2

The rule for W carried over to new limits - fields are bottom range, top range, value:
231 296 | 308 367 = 1.22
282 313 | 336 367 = 1.37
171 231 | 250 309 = 0.76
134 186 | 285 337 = 0.85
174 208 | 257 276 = 0.87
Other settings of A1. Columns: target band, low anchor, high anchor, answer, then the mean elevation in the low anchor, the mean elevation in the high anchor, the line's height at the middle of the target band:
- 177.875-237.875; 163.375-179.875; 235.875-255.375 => 0.1 km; 1.71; 1.65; 1.68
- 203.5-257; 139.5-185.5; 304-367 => 0.8 km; 1.71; 1.66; 1.69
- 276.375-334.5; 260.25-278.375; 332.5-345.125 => 6.8 km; 1.39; 1.66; 1.53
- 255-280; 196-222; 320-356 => 4.2 km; 1.68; 1.67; 1.67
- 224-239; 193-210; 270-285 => -2.6 km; 1.68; 1.05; 1.43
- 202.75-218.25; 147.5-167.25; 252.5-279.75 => -1.1 km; 1.71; 1.41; 1.56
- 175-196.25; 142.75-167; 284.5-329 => -0.4 km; 1.71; 1.41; 1.65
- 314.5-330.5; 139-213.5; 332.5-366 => -0.2 km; 1.69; 1.66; 1.66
